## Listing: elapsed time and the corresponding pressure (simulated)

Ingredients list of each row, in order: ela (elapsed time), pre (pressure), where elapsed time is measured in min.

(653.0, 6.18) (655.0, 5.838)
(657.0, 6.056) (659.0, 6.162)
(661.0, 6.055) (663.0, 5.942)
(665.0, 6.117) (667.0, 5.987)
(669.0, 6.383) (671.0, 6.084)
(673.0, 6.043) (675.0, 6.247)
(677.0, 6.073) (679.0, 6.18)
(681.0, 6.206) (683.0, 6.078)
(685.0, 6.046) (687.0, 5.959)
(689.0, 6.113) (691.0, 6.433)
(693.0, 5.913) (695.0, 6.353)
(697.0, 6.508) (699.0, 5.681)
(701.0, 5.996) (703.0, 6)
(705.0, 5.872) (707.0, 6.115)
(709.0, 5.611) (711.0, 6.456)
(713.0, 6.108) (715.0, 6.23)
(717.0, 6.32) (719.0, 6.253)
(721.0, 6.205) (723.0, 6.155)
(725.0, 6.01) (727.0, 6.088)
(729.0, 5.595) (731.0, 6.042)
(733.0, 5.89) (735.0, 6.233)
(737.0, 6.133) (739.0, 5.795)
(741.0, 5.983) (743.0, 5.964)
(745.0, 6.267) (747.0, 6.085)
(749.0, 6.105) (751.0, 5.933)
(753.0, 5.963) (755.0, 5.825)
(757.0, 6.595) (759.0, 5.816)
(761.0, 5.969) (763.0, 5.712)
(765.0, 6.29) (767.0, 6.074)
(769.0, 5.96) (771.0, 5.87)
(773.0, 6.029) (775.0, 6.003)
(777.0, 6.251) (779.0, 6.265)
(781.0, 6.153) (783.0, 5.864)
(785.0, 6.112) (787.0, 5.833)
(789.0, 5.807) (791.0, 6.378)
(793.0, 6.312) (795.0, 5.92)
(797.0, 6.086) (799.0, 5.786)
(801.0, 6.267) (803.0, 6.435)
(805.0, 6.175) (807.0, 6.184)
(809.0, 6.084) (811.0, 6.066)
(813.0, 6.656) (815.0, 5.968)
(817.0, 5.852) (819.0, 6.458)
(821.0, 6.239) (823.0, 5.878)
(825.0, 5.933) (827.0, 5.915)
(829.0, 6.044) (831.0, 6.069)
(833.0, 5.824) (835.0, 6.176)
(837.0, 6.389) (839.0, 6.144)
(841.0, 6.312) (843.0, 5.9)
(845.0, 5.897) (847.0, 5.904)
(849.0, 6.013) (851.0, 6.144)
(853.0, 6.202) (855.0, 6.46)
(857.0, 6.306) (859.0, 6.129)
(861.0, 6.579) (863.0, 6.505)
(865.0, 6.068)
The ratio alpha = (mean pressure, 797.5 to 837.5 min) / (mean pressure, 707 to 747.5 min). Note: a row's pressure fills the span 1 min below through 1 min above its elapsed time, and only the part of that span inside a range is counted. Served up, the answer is 1.0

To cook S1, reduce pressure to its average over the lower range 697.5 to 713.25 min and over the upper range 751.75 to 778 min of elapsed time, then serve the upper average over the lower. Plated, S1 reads 1.0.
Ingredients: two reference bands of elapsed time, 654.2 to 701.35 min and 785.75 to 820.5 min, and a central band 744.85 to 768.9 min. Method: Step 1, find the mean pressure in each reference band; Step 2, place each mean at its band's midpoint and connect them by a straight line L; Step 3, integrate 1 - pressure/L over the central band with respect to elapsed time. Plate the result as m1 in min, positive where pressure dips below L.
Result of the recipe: 0.3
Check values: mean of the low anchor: 6.1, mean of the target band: 6.04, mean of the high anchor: 6.13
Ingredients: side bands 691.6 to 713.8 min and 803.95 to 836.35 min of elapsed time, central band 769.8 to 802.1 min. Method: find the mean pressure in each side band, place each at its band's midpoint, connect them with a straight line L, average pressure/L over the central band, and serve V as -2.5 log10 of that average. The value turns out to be 0.01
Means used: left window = 6.06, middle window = 6.06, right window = 6.1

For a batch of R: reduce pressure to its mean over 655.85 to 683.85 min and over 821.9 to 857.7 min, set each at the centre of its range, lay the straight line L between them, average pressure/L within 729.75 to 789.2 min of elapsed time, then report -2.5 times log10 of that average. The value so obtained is 0.01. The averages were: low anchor 6.11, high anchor 6.08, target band 6.03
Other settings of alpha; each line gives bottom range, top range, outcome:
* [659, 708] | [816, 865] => 1.01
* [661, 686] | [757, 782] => 0.99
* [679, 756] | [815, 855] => 1.00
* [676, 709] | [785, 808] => 1.00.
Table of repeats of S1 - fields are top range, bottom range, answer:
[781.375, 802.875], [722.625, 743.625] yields 1.01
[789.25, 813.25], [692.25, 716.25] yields 1.02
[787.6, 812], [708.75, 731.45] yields 1.00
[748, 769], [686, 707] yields 0.99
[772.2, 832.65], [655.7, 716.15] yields 1.00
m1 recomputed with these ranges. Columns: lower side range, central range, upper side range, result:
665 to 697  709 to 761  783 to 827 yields 0.5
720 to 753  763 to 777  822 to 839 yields 0.0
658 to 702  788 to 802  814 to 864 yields 0.1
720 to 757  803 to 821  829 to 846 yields -0.4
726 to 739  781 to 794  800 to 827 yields 0.1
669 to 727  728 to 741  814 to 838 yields 0.3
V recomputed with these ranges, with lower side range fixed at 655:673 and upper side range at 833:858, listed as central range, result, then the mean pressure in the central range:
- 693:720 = 0.00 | 6.11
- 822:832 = 0.03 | 5.97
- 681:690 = 0.00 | 6.07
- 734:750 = 0.01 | 6.07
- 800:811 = -0.02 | 6.21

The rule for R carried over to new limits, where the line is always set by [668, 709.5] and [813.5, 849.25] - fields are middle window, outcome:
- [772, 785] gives 0.00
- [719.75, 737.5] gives 0.01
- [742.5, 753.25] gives 0.00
